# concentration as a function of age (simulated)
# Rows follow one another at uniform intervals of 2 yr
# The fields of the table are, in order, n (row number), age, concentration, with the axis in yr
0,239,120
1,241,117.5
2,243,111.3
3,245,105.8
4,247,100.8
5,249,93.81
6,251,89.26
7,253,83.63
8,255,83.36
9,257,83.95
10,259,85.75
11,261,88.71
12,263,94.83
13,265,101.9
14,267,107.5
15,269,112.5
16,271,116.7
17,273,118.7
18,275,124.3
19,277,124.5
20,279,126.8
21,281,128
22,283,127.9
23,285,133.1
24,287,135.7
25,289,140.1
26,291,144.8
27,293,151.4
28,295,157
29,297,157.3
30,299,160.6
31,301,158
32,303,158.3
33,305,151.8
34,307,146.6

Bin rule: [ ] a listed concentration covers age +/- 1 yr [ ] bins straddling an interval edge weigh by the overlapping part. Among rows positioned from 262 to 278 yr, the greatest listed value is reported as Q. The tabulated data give 124.5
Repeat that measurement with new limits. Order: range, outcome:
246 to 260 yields 100.8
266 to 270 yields 112.5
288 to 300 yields 160.6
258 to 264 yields 94.83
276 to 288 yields 135.7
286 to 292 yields 144.8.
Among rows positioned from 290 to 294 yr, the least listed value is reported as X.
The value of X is 144.8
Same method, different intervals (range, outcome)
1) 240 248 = 100.8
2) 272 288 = 118.7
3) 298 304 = 158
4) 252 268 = 83.36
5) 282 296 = 127.9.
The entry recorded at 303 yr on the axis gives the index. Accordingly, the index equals 158.3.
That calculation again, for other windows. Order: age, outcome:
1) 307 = 146.6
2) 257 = 83.95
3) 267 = 107.5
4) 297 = 157.3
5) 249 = 93.81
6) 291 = 144.8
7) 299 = 160.6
